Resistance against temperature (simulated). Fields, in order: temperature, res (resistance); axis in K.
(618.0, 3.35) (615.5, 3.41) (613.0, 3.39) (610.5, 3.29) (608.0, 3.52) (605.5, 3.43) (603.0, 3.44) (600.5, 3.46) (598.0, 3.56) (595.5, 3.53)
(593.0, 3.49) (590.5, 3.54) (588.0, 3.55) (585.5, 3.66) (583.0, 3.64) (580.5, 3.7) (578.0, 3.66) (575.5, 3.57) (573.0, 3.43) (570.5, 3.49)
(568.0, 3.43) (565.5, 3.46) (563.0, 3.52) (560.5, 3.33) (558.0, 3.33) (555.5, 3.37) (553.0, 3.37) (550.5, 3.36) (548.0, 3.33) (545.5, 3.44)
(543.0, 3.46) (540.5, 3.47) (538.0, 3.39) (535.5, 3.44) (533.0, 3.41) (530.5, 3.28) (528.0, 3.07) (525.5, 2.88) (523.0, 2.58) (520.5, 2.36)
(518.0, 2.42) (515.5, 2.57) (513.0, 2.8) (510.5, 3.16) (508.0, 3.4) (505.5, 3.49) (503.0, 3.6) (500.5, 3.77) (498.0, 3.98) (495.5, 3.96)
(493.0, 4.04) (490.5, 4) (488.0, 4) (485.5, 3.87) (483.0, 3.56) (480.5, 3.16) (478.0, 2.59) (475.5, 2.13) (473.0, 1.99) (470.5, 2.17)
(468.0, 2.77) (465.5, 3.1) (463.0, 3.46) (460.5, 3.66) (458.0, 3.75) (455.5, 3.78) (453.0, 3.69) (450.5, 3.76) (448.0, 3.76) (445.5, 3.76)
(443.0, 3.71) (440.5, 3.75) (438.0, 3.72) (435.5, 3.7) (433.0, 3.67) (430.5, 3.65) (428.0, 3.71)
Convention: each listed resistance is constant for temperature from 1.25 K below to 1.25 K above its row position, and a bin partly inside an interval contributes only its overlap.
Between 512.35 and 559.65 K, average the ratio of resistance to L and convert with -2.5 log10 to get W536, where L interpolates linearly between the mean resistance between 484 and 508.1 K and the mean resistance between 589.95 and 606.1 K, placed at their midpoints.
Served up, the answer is 0.18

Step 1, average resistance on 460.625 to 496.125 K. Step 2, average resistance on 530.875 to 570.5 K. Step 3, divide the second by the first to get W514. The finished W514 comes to 1.06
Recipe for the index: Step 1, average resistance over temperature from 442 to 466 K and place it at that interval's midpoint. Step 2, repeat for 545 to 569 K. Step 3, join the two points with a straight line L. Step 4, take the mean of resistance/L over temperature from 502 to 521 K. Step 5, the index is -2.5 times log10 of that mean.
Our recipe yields 0.17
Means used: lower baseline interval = 3.66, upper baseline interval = 3.39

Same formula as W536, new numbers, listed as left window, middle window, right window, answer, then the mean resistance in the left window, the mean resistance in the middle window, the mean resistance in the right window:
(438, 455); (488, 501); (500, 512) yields -0.13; 3.74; 3.97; 3.45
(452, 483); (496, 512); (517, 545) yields -0.17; 3.04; 3.57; 3.08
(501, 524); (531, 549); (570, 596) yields -0.07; 2.96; 3.42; 3.57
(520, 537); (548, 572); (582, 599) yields -0.03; 3.04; 3.4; 3.57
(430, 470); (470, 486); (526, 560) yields 0.26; 3.58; 2.76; 3.35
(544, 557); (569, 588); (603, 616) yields -0.06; 3.37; 3.59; 3.41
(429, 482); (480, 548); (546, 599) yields 0.02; 3.32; 3.36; 3.49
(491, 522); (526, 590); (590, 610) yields -0.01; 3.31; 3.44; 3.49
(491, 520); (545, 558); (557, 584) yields 0.03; 3.37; 3.37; 3.51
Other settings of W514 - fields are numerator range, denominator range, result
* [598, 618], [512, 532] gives 1.24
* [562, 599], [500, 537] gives 1.16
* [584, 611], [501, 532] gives 1.17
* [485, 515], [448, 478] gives 1.17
